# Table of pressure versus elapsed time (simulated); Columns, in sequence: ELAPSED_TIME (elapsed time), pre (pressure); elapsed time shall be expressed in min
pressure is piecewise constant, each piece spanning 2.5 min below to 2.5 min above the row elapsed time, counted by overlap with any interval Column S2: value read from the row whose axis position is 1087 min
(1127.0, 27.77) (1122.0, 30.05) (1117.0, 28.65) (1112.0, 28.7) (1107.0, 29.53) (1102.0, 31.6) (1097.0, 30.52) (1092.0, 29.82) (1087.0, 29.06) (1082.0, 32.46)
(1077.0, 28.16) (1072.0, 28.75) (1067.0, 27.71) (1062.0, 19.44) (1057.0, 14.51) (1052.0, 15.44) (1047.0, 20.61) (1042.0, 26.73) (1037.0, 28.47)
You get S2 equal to 29.06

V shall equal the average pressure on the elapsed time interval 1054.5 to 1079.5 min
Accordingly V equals 23.7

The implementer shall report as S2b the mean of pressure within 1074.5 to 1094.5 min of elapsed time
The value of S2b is 29.9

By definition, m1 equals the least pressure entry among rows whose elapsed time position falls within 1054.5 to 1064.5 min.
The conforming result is 14.51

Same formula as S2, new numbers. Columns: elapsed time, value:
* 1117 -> 28.65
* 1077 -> 28.16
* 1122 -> 30.05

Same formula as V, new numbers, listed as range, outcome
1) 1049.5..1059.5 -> 15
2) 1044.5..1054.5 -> 18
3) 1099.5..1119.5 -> 29.6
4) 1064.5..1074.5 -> 28.2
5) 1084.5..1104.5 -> 30.2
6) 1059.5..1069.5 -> 23.6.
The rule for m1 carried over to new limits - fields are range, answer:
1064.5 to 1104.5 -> 27.71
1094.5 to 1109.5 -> 29.53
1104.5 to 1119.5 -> 28.65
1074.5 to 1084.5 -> 28.16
